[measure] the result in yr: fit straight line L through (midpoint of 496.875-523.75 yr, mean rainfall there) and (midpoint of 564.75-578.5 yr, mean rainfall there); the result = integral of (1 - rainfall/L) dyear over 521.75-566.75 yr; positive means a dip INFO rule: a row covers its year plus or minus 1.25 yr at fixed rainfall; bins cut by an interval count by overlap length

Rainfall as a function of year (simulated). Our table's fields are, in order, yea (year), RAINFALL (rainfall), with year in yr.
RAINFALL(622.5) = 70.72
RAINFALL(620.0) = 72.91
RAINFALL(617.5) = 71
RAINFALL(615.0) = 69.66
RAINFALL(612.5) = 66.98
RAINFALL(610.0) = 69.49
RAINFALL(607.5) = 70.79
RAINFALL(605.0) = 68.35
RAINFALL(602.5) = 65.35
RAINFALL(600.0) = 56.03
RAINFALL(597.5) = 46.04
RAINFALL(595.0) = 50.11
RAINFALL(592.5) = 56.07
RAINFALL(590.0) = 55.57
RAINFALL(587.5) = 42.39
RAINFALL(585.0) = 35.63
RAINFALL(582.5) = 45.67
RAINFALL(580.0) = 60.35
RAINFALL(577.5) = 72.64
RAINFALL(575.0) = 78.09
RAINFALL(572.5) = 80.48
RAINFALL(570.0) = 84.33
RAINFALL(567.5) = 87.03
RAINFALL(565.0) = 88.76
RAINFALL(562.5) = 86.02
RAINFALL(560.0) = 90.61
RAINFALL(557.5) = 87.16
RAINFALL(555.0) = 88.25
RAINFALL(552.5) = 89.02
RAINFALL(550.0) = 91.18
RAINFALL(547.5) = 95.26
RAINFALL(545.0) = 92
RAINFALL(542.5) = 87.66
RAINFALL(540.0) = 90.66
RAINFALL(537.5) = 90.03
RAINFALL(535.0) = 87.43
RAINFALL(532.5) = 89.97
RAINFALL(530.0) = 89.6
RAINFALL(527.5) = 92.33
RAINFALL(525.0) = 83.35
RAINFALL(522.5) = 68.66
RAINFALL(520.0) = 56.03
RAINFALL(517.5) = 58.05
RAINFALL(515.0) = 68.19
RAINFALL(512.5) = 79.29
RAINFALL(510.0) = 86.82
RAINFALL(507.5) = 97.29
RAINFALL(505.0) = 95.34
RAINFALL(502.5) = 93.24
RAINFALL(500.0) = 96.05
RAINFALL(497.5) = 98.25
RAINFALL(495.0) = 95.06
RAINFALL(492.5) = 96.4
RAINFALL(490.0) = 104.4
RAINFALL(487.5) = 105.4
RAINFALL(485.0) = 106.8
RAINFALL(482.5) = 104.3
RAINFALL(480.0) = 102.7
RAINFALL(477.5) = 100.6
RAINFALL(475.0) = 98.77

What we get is -3.9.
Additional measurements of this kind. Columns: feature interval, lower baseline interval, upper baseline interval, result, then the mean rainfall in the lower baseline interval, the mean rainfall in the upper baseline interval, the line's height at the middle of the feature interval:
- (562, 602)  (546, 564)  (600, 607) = 6.87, 89.7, 65.3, 76.1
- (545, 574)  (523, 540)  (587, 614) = -4.45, 88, 59.4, 76.4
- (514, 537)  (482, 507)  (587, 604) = 1.95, 99.3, 53.8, 85.3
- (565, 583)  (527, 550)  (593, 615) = 0.10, 90.5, 61.9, 75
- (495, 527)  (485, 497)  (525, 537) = 4.30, 101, 89.2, 95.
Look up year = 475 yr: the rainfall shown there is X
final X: 98.77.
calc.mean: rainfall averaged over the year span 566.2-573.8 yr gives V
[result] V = 83.9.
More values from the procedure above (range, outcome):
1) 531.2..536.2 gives 88.7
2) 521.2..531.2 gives 83.3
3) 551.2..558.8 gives 88.2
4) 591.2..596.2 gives 53.1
